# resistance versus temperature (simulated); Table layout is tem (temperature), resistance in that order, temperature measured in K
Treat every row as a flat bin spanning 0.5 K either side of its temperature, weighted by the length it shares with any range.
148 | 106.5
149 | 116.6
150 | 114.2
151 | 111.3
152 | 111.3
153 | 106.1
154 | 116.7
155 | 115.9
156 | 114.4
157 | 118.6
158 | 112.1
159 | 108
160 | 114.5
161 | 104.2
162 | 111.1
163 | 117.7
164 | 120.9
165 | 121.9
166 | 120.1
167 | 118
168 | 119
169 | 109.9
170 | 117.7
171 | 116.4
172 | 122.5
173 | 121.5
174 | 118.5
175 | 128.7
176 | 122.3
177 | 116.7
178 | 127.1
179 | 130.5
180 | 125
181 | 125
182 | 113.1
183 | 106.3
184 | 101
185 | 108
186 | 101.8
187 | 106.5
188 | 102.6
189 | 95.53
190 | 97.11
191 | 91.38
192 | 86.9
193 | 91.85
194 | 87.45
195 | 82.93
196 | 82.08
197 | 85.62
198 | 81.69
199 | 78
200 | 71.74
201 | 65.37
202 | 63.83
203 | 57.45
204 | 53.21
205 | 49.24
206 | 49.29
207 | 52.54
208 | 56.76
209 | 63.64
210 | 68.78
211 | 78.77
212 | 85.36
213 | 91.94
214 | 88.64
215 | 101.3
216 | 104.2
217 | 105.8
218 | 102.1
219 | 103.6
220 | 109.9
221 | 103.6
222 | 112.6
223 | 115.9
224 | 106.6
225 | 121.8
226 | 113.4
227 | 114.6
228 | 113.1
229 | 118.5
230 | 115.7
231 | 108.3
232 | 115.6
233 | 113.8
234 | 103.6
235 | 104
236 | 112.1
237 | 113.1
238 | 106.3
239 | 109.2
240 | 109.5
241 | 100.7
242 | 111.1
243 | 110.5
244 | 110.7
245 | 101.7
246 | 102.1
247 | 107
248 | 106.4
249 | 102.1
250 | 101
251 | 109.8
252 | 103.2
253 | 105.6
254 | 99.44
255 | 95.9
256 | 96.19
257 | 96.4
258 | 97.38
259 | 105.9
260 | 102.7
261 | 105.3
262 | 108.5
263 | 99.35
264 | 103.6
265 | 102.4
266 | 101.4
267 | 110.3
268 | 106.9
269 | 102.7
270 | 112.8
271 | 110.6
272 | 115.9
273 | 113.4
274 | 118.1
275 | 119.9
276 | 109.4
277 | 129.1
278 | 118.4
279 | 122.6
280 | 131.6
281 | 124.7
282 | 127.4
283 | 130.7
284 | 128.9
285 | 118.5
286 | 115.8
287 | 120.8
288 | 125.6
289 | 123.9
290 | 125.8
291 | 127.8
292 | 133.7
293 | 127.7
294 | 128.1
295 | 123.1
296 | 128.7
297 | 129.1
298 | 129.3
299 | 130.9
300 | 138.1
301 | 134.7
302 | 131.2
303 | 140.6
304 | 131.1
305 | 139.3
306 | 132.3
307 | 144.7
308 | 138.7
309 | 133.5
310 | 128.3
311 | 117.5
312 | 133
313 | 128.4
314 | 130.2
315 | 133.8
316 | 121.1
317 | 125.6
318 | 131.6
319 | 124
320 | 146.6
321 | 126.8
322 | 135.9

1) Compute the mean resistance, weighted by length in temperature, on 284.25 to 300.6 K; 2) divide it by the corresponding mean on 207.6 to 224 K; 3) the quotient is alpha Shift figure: 1.35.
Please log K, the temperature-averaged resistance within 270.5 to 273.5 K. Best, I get 113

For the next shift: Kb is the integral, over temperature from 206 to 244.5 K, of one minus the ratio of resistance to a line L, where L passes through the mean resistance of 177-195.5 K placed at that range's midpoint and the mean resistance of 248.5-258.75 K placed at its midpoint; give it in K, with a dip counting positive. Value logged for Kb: 0.39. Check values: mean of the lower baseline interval 105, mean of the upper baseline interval 101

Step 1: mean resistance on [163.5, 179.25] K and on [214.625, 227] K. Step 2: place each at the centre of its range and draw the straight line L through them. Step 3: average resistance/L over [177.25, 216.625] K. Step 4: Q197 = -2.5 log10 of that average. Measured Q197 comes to 0.29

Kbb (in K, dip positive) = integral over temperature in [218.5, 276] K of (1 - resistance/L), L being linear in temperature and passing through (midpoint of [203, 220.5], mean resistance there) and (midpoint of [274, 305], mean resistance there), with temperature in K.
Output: -4.41 K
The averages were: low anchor 79.6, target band 108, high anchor 127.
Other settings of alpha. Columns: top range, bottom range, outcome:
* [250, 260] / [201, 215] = 1.50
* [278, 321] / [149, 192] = 1.14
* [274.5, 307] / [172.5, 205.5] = 1.33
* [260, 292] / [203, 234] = 1.24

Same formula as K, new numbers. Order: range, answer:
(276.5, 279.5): 123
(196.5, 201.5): 76.5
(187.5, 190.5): 98.4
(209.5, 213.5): 81.2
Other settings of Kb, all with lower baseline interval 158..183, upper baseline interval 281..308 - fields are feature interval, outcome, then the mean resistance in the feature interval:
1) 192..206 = 5.57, 72.8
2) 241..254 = 2.06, 105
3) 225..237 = 1.10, 113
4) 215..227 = 1.37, 109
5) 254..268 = 2.72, 102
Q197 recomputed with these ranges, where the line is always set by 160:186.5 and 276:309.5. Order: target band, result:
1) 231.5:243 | 0.134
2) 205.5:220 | 0.406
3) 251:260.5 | 0.236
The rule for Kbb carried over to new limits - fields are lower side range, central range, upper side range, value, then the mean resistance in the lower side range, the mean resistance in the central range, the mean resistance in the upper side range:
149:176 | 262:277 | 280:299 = 1.8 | 116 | 110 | 126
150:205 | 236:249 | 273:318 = 1.1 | 104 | 107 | 128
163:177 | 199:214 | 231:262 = 6.2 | 120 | 66.1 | 105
